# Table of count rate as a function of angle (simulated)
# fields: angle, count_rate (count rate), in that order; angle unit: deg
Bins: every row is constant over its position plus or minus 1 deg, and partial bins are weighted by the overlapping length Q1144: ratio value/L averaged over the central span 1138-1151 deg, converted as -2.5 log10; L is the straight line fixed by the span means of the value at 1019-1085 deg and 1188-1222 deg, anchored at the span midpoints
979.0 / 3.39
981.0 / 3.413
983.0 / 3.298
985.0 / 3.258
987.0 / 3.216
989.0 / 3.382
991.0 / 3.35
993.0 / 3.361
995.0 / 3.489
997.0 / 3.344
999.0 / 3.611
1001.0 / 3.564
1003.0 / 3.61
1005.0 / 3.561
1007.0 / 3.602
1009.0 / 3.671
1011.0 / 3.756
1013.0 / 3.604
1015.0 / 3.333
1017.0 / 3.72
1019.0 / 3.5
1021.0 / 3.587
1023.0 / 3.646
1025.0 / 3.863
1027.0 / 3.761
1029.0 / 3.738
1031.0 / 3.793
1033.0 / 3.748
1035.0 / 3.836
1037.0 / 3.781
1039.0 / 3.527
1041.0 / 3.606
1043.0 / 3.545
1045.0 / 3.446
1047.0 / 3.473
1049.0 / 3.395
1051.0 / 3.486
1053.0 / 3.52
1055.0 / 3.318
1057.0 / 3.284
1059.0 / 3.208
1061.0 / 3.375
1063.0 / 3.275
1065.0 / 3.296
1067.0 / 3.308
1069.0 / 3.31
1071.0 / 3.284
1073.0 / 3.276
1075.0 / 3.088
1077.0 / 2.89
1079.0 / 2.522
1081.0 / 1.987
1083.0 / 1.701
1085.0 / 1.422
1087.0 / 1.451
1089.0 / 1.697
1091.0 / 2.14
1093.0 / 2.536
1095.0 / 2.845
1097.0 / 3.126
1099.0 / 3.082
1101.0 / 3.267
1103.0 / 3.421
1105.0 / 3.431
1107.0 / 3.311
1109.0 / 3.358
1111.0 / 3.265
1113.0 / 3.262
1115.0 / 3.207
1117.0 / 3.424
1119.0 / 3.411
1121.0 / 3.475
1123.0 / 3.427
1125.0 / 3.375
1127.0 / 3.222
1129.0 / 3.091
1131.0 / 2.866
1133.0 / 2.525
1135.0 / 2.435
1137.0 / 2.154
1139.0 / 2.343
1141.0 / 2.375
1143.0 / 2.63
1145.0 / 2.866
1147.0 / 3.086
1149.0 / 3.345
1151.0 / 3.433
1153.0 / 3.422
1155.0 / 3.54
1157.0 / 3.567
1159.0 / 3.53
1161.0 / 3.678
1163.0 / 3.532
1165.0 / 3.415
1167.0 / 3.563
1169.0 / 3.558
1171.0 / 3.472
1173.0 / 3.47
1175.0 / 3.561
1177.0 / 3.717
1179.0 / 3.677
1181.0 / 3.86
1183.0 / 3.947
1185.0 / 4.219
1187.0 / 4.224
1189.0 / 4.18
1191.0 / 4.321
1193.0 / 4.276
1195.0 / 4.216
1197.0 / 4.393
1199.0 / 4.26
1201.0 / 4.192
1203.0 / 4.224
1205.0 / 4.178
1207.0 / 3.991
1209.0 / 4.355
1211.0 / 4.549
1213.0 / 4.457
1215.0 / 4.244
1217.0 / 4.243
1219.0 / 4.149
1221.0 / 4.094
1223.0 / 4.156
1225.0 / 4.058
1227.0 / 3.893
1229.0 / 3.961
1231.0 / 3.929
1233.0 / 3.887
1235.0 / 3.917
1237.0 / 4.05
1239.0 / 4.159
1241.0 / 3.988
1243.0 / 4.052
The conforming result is 0.35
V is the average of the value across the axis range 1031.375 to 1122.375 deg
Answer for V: 3.11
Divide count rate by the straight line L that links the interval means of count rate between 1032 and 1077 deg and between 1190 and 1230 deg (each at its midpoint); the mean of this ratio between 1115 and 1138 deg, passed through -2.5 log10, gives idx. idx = 0.23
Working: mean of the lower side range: 3.41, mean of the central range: 3.04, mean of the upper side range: 4.21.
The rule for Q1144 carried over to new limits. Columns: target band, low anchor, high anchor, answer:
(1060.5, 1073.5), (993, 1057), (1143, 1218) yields 0.11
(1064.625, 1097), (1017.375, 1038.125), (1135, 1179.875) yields 0.35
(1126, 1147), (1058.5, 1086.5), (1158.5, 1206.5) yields 0.28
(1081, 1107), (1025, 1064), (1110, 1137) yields 0.28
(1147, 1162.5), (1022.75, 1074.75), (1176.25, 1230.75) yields 0.14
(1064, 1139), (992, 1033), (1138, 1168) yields 0.17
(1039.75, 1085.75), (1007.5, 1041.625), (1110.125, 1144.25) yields 0.11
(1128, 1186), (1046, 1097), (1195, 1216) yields 0.16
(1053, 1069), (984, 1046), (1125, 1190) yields 0.06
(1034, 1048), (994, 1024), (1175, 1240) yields 0.02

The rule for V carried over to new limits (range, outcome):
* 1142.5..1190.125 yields 3.57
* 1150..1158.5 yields 3.49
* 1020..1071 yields 3.52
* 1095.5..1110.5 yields 3.27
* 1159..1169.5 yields 3.55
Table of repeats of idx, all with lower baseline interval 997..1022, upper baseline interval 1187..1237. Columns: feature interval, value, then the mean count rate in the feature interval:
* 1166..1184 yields 0.12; 3.65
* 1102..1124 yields 0.16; 3.36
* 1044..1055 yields 0.08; 3.45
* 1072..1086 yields 0.49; 2.41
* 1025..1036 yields -0.04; 3.78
